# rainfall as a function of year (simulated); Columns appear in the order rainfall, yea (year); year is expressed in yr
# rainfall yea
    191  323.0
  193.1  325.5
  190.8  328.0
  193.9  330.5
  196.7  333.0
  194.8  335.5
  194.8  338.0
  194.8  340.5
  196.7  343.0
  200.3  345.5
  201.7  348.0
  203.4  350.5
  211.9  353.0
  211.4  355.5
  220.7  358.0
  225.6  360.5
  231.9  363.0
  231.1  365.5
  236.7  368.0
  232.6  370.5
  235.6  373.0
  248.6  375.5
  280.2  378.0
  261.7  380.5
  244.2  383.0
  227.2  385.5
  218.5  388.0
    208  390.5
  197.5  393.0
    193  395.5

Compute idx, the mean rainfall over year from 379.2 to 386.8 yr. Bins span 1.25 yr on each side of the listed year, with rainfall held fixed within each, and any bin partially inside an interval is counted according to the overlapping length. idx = 244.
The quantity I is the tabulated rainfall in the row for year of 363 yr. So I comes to 231.9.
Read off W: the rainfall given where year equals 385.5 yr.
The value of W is 227.2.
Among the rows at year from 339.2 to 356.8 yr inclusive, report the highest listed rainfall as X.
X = 211.9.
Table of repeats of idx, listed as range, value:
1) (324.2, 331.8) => 193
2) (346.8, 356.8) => 207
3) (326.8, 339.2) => 194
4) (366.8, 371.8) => 235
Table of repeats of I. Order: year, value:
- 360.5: 225.6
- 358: 220.7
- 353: 211.9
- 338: 194.8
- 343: 196.7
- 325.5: 193.1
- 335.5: 194.8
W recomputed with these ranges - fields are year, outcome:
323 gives 191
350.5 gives 203.4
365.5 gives 231.1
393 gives 197.5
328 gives 190.8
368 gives 236.7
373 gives 235.6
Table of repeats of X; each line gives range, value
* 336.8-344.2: 196.7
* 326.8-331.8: 193.9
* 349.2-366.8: 231.9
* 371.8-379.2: 280.2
